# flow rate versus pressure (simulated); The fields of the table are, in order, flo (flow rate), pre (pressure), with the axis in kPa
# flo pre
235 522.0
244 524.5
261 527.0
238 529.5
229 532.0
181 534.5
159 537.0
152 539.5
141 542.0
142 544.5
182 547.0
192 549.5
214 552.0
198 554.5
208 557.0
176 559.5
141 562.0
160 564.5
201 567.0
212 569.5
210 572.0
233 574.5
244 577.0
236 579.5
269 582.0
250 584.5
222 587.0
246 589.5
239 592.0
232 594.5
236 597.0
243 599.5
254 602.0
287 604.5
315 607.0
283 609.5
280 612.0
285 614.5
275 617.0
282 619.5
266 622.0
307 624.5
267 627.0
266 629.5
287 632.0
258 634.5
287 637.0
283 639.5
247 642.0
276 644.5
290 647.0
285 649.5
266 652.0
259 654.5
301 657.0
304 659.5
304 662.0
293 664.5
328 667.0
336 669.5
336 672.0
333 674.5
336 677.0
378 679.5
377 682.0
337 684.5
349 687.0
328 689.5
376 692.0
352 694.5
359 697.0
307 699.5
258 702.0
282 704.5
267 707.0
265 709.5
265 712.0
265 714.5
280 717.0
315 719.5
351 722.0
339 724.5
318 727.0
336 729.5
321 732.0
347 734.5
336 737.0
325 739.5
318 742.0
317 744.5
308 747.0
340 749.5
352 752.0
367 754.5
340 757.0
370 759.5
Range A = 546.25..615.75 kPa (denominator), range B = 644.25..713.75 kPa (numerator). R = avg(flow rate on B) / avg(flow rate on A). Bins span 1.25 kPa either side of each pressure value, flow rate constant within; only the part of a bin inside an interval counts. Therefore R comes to 1.36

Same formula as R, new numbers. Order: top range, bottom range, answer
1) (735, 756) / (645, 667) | 1.15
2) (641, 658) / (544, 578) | 1.41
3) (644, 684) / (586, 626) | 1.18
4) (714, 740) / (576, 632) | 1.22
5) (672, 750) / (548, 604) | 1.47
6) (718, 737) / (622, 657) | 1.20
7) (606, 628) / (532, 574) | 1.56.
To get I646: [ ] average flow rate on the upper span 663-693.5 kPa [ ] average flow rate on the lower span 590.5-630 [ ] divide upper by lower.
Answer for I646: 1.27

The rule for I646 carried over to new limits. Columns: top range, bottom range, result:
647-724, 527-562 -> 1.68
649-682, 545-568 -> 1.71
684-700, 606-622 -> 1.22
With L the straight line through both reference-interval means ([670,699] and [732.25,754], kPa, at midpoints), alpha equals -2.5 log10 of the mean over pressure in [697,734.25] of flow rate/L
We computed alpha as 0.13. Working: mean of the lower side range 349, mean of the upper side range 331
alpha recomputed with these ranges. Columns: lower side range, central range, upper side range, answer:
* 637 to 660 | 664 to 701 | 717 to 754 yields -0.15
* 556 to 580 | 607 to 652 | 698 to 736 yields -0.15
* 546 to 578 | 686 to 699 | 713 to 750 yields -0.20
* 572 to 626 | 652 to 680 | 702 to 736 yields -0.11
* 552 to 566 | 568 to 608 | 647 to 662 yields -0.15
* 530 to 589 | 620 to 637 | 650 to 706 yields -0.02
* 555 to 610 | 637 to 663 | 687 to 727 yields -0.03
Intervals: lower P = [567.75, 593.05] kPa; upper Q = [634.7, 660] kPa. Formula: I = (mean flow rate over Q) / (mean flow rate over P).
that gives 1.18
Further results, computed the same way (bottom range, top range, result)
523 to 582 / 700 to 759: 1.57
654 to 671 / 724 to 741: 1.08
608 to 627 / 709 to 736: 1.10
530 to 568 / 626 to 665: 1.56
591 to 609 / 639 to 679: 1.16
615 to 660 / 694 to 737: 1.11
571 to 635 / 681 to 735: 1.22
